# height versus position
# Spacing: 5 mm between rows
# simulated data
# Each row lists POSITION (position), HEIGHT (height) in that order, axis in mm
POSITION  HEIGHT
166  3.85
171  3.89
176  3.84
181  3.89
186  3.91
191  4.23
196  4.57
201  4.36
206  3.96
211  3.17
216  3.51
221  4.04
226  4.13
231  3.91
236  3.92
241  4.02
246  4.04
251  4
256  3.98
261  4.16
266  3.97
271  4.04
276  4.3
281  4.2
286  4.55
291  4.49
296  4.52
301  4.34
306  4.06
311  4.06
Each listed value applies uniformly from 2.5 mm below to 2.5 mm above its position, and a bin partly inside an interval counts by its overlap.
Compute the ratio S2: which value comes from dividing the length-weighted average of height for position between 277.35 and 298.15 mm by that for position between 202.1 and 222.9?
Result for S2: 1.2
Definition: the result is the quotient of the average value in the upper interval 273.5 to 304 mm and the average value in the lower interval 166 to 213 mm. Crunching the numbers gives 1.10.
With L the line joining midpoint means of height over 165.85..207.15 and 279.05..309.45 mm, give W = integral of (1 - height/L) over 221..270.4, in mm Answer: 2.4 mm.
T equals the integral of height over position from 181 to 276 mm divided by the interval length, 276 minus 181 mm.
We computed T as 4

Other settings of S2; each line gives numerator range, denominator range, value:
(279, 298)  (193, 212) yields 1.09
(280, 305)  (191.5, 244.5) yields 1.11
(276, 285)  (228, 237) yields 1.09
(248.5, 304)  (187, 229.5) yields 1.06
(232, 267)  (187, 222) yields 1.01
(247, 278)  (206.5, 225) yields 1.11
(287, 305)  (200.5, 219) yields 1.20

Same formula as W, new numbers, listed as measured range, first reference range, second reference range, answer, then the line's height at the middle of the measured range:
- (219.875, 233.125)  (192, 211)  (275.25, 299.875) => 0.61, 4.22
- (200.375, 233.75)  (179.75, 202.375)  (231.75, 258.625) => 2.09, 4.1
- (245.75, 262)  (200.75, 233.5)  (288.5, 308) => 0.15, 4.07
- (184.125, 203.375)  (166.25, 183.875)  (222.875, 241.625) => -1.81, 3.91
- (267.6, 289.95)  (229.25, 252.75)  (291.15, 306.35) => -0.20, 4.23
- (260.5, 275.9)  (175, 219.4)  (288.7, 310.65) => 0.46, 4.21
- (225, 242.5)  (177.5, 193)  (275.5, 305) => 0.81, 4.18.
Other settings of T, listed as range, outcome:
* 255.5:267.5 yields 4.05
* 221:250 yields 4.01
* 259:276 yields 4.09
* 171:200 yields 4.08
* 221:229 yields 4.09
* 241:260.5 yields 4.02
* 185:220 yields 3.96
